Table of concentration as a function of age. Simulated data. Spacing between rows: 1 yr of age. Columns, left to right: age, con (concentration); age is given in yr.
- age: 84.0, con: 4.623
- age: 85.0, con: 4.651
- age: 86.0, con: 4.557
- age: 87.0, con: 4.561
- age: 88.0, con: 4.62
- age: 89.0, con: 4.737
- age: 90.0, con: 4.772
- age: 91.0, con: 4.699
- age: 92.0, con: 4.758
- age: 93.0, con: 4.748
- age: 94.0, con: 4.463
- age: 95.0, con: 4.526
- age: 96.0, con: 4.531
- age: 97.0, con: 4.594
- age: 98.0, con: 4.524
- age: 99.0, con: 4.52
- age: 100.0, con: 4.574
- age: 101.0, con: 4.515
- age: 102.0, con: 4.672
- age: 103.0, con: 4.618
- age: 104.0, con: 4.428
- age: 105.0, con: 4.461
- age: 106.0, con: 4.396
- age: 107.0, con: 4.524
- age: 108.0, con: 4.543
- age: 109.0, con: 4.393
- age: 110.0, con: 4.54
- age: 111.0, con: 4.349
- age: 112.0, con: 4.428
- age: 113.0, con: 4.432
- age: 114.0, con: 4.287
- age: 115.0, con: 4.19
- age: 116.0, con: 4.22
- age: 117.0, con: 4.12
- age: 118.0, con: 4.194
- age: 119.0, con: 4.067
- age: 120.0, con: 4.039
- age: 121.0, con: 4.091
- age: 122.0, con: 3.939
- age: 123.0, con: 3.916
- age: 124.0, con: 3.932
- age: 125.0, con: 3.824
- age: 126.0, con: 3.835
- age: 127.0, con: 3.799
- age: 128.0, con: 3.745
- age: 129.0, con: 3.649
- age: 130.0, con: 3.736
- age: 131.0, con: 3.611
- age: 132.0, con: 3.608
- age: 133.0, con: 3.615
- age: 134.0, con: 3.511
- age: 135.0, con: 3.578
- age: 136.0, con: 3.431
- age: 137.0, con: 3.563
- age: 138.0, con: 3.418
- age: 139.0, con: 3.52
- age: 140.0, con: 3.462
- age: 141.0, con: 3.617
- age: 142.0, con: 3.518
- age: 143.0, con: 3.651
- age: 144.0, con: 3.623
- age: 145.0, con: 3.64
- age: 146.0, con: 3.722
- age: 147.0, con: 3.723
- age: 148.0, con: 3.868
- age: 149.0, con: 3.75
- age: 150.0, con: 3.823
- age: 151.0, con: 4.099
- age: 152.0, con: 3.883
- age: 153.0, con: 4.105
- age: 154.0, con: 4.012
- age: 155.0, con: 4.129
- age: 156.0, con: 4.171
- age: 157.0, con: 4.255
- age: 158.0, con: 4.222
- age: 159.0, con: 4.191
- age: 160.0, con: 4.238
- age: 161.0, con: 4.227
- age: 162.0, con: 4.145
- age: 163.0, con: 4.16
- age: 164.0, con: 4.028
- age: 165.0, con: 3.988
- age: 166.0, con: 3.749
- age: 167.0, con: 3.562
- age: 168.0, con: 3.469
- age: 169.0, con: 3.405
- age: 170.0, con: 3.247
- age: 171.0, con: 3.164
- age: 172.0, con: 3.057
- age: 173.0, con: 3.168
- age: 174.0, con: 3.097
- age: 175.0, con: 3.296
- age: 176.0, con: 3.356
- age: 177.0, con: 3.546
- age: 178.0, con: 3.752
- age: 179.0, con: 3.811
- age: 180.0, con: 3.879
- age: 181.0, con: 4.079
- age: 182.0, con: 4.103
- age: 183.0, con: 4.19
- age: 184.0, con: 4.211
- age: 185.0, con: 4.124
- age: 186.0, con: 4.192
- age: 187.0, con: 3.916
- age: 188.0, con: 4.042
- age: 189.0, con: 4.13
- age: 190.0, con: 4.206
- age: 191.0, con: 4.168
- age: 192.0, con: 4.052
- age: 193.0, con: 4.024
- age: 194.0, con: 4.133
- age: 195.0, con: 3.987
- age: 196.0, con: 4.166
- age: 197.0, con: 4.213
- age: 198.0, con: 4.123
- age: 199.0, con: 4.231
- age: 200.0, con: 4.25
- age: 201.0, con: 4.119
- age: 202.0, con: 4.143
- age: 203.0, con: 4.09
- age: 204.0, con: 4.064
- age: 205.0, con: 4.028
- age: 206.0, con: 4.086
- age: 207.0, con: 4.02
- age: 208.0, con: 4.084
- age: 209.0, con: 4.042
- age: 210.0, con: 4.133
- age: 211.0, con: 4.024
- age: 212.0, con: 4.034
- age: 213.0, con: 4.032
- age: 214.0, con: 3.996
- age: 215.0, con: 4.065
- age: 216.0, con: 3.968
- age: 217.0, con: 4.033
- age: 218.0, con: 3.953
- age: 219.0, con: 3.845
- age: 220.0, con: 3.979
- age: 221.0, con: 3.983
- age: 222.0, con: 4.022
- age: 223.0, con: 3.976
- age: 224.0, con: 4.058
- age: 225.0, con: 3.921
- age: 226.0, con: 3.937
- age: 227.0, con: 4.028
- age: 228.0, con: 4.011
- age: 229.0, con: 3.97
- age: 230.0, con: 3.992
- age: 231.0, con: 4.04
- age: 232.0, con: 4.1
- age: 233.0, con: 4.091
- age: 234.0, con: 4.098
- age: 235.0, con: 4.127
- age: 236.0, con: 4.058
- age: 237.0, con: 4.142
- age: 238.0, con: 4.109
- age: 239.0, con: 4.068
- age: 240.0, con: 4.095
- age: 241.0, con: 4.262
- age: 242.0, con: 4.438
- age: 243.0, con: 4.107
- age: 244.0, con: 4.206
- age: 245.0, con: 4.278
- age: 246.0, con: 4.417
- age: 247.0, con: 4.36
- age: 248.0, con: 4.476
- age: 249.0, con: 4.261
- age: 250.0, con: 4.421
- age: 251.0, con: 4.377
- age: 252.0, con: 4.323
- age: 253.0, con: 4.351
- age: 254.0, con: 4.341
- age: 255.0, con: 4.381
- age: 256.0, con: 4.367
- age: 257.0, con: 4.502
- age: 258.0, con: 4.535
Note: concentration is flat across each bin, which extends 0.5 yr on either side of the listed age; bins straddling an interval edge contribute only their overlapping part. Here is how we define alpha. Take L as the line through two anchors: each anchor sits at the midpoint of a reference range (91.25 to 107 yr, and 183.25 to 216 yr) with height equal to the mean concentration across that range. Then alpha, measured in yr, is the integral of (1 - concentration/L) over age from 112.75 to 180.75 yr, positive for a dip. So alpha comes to 8.6 yr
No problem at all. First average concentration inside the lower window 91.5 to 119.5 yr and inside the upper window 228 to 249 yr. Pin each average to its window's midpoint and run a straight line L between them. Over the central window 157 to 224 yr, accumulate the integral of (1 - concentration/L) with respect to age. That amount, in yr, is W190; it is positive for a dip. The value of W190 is 5.1 yr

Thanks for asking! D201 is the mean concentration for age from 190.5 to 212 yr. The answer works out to 4.1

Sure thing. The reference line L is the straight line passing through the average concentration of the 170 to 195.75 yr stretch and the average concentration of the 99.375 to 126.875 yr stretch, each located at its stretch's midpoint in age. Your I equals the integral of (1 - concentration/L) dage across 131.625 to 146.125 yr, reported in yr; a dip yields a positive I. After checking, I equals 1.9 yr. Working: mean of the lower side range 4.27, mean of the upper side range 3.82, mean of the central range 3.56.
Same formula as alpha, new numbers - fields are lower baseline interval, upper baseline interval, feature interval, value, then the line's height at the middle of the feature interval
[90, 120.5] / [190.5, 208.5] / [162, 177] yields 2.5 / 4.22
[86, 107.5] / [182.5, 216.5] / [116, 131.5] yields 1.9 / 4.45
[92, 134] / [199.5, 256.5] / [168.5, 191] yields 2.3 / 4.17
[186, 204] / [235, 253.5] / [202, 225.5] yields 0.8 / 4.17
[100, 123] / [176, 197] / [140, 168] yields 1.6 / 4.16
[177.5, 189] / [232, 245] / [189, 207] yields -0.2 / 4.06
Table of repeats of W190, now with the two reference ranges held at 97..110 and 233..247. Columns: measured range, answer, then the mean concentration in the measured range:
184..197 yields 0.6 yr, 4.1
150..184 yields 4.3 yr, 3.82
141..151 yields 1.6 yr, 3.72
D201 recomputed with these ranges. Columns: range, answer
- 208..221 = 4.01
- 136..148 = 3.59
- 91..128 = 4.33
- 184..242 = 4.07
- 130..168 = 3.82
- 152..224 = 3.95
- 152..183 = 3.8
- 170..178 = 3.27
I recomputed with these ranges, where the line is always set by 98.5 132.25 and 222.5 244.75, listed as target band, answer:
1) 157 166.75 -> 0.1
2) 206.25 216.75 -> 0.2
